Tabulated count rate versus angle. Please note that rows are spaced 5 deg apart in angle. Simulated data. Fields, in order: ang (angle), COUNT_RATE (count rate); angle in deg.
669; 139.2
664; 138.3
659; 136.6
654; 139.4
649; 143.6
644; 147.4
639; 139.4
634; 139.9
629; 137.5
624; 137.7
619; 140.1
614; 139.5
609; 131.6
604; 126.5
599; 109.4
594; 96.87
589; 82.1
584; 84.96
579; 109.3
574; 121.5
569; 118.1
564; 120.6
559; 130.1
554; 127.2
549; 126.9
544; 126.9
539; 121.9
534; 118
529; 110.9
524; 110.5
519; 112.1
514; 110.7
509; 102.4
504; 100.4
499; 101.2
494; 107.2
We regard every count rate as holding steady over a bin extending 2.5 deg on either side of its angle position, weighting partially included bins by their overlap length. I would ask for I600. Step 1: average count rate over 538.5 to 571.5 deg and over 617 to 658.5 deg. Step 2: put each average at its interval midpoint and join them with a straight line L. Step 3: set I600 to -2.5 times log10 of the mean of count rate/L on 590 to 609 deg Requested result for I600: 0.20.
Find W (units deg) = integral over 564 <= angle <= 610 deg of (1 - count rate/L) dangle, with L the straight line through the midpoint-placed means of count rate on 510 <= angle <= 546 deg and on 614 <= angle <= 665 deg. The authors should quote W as 7.0 deg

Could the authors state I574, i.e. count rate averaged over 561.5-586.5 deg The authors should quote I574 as 111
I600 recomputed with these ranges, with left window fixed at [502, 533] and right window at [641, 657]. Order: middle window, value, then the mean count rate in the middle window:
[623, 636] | 0.00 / 138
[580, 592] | 0.40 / 87.3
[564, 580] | 0.05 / 118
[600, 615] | 0.02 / 130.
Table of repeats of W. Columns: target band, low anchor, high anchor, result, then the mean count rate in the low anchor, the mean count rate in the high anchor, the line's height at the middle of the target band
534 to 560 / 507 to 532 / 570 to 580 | -2.9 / 110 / 117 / 113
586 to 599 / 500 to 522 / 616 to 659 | 3.6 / 106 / 140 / 128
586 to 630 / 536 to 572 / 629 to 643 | 4.4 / 124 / 140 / 135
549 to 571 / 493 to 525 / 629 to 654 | -0.9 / 106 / 142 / 120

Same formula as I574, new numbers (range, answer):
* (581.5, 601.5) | 93.3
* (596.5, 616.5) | 127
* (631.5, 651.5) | 143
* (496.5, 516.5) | 104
